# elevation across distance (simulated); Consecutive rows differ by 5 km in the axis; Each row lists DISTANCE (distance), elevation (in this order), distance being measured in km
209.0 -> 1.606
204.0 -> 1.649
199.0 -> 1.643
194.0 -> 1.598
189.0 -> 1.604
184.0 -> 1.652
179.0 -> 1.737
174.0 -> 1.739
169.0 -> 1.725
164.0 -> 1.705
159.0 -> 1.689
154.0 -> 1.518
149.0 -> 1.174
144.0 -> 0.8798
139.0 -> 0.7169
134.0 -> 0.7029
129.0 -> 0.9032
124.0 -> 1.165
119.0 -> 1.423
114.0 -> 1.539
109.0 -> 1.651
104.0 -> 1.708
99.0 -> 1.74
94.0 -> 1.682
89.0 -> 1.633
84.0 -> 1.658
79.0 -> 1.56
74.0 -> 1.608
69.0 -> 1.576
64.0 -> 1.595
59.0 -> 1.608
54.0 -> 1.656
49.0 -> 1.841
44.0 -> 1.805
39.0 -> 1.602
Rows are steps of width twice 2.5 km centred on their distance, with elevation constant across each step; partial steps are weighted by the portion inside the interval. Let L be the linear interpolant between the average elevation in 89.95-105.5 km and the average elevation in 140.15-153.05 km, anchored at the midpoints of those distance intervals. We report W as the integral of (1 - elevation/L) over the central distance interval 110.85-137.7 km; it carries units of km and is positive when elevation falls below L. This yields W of 4.5 km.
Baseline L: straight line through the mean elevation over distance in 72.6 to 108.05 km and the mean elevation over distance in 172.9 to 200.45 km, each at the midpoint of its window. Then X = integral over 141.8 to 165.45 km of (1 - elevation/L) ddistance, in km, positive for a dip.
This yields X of 3.9 km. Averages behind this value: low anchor 1.66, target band 1.39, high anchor 1.66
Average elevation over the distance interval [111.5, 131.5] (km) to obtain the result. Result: 1.26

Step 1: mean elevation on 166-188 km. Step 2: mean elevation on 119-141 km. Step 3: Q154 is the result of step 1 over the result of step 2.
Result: 1.82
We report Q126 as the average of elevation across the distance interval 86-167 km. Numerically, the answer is 1.37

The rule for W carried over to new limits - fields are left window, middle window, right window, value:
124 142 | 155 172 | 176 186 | -3.9 km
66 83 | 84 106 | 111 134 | -4.1 km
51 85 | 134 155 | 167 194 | 8.4 km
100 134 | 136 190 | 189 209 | 2.2 km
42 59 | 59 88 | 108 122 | 1.0 km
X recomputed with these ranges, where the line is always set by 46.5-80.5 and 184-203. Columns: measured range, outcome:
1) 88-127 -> 1.8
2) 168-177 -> -0.6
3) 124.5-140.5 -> 7.9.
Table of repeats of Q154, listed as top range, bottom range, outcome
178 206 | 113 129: 1.28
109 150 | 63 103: 0.67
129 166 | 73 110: 0.71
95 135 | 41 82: 0.84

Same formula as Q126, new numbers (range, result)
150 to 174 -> 1.64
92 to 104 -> 1.71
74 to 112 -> 1.66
